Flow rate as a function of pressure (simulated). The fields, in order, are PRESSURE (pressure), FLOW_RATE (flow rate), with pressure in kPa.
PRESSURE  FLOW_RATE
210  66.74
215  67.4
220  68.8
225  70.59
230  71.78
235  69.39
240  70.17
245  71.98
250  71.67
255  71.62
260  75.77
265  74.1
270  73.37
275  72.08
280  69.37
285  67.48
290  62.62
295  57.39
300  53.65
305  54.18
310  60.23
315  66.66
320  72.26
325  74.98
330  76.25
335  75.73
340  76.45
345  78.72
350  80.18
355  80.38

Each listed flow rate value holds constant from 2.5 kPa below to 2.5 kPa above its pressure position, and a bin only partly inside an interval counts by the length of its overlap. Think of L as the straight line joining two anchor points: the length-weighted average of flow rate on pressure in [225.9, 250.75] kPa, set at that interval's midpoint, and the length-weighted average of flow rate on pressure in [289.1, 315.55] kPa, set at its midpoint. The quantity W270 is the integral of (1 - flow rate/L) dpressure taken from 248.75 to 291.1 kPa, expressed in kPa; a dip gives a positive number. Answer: -4.2 kPa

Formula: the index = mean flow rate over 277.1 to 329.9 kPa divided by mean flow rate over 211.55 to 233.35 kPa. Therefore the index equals 0.93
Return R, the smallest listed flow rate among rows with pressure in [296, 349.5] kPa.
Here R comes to 53.65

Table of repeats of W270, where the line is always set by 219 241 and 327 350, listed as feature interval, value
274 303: 4.2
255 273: -0.4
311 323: 1.1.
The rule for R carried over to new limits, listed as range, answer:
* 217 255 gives 68.8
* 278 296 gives 57.39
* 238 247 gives 70.17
